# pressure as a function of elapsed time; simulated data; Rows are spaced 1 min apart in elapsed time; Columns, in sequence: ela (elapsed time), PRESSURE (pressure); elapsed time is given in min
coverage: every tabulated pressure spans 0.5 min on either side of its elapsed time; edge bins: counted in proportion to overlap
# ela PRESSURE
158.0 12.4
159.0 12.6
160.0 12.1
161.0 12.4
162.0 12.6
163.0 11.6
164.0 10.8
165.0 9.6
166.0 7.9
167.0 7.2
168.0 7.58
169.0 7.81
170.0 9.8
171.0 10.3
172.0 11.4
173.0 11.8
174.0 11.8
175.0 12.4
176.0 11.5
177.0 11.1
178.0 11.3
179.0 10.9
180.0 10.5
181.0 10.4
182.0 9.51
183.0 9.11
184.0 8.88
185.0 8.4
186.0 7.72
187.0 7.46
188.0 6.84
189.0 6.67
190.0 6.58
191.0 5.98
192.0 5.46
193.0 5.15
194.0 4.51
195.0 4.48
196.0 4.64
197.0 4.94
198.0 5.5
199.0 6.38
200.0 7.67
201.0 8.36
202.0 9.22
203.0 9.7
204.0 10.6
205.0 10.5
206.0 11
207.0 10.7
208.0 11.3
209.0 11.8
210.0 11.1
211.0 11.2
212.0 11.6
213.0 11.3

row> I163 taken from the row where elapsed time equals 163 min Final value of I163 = 11.6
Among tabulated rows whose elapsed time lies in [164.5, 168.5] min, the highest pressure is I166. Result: 9.6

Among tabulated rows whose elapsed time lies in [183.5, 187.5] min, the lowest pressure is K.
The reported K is 7.46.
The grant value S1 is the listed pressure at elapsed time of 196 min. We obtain 4.64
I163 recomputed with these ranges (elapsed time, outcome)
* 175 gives 12.4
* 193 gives 5.15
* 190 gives 6.58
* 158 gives 12.4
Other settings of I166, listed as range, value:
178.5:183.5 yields 10.9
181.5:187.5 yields 9.51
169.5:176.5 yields 12.4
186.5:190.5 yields 7.46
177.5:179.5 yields 11.3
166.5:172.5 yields 11.4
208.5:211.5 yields 11.8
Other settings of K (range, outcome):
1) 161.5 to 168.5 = 7.2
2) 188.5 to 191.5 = 5.98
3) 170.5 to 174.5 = 10.3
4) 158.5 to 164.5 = 10.8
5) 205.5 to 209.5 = 10.7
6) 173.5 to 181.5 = 10.4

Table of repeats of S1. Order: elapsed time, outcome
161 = 12.4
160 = 12.1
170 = 9.8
